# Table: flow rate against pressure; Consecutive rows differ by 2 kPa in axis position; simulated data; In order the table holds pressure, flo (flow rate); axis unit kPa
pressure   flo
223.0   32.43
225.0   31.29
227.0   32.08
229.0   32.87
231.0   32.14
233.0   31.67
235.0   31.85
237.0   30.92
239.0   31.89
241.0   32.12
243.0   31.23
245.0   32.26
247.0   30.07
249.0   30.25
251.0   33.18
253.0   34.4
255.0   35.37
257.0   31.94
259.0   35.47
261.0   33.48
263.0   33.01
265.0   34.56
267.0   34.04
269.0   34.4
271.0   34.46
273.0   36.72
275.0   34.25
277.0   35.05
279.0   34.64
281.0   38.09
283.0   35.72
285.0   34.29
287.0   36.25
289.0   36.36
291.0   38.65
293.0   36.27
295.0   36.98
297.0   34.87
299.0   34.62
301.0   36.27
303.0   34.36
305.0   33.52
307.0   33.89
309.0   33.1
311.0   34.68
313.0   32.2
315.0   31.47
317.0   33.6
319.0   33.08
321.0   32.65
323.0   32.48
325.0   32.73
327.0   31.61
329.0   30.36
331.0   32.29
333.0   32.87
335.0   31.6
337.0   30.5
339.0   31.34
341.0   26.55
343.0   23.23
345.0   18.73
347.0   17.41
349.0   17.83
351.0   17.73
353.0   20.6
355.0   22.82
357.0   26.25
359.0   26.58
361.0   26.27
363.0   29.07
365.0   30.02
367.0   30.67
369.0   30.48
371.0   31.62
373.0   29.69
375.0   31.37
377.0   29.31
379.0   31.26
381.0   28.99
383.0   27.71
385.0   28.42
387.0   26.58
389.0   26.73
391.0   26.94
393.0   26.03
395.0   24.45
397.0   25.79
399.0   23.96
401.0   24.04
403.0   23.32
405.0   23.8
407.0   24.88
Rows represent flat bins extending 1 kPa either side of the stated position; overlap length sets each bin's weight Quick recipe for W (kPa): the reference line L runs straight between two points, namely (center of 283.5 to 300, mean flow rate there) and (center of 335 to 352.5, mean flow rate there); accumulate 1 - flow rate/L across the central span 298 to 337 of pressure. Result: -4.5 kPa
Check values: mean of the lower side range 36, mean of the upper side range 23.3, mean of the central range 33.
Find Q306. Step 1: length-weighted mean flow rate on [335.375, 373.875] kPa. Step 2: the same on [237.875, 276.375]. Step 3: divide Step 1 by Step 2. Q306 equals 0.8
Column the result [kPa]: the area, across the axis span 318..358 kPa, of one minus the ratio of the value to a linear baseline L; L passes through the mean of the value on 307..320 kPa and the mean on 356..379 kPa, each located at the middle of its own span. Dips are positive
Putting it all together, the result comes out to 5.5 kPa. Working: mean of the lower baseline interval 33.1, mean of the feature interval 27.1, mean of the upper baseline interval 29.3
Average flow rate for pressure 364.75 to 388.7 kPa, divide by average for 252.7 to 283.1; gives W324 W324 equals 0.85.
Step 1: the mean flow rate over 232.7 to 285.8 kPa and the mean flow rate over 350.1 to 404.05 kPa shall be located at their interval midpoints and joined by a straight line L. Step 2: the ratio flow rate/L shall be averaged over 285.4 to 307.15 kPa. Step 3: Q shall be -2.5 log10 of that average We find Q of -0.14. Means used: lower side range 33.6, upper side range 26.9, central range 35.7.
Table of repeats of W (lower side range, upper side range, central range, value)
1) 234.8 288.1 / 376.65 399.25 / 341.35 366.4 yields 4.9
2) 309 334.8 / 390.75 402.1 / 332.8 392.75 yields 2.9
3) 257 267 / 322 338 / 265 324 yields -3.3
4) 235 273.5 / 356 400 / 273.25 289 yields -1.8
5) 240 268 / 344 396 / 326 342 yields -1.4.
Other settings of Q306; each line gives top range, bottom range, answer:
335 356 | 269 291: 0.65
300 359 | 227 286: 0.87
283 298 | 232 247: 1.15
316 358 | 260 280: 0.80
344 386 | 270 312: 0.74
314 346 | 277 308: 0.85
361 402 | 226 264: 0.87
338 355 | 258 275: 0.63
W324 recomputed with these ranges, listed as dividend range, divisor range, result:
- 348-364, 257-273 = 0.68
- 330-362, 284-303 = 0.70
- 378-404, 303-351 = 0.89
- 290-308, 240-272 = 1.07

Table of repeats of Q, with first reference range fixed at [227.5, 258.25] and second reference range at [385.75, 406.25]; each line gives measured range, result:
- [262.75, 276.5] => -0.12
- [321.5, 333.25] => -0.13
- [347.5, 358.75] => 0.26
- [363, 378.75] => -0.16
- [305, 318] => -0.14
